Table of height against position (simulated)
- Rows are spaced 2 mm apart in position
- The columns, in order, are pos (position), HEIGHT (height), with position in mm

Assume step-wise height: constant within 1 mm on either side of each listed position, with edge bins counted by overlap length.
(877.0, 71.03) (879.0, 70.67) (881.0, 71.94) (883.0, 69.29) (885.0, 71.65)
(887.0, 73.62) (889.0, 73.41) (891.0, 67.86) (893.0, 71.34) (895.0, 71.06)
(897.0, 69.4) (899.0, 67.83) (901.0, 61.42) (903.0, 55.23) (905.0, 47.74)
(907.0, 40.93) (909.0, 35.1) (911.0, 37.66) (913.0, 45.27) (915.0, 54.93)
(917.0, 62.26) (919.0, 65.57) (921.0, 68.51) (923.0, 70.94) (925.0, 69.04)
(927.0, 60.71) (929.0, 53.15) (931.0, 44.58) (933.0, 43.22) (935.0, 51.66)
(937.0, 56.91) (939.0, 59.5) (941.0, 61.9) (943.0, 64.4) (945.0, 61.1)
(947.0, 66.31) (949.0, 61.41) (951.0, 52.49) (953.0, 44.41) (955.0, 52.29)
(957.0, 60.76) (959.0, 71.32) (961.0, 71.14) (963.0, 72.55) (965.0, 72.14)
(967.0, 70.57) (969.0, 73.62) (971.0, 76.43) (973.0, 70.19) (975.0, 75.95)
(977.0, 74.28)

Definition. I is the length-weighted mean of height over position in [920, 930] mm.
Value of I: 64.5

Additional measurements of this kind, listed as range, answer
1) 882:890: 72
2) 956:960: 66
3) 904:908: 44.3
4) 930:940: 51.2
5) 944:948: 63.7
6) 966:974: 72.7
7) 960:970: 72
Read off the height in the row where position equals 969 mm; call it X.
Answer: 73.62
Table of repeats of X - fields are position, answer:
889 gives 73.41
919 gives 65.57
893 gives 71.34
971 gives 76.43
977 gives 74.28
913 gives 45.27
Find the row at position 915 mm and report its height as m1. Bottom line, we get 54.93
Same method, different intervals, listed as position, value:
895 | 71.06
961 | 71.14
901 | 61.42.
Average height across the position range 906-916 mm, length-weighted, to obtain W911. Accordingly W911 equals 42.8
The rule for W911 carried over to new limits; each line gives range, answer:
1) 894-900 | 69.4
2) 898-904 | 61.5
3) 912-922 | 59.3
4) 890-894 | 69.6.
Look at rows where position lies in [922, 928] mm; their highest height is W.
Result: 70.94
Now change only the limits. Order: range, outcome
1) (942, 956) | 66.31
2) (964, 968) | 72.14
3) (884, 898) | 73.62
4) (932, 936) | 51.66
